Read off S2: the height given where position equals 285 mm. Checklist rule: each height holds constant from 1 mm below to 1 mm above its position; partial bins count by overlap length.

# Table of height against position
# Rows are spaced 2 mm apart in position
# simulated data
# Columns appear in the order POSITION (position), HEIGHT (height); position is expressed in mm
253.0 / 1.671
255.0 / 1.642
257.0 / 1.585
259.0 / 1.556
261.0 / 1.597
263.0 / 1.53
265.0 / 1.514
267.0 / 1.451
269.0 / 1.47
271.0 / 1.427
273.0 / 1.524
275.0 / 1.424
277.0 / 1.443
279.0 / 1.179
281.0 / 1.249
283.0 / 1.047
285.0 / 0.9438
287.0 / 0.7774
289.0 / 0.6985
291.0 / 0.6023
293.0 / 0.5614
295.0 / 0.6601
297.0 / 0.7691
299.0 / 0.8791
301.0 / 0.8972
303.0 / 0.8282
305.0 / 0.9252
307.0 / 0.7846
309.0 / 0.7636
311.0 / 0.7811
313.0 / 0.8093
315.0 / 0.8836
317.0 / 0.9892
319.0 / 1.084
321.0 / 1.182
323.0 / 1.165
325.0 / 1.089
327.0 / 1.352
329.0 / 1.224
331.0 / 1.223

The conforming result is 0.9438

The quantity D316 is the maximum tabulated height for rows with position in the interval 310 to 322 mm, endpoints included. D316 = 1.182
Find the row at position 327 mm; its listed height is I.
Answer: 1.352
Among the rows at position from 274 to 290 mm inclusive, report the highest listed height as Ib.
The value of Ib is 1.443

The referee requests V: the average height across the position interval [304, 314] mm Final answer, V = 0.813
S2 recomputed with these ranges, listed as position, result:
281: 1.249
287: 0.7774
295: 0.6601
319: 1.084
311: 0.7811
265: 1.514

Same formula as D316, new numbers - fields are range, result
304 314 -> 0.9252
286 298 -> 0.7774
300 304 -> 0.8972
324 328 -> 1.352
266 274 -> 1.524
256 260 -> 1.585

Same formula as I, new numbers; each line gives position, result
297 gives 0.7691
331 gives 1.223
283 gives 1.047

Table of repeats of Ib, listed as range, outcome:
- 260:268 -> 1.597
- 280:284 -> 1.249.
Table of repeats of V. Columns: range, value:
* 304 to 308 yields 0.855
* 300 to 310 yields 0.84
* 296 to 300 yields 0.824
